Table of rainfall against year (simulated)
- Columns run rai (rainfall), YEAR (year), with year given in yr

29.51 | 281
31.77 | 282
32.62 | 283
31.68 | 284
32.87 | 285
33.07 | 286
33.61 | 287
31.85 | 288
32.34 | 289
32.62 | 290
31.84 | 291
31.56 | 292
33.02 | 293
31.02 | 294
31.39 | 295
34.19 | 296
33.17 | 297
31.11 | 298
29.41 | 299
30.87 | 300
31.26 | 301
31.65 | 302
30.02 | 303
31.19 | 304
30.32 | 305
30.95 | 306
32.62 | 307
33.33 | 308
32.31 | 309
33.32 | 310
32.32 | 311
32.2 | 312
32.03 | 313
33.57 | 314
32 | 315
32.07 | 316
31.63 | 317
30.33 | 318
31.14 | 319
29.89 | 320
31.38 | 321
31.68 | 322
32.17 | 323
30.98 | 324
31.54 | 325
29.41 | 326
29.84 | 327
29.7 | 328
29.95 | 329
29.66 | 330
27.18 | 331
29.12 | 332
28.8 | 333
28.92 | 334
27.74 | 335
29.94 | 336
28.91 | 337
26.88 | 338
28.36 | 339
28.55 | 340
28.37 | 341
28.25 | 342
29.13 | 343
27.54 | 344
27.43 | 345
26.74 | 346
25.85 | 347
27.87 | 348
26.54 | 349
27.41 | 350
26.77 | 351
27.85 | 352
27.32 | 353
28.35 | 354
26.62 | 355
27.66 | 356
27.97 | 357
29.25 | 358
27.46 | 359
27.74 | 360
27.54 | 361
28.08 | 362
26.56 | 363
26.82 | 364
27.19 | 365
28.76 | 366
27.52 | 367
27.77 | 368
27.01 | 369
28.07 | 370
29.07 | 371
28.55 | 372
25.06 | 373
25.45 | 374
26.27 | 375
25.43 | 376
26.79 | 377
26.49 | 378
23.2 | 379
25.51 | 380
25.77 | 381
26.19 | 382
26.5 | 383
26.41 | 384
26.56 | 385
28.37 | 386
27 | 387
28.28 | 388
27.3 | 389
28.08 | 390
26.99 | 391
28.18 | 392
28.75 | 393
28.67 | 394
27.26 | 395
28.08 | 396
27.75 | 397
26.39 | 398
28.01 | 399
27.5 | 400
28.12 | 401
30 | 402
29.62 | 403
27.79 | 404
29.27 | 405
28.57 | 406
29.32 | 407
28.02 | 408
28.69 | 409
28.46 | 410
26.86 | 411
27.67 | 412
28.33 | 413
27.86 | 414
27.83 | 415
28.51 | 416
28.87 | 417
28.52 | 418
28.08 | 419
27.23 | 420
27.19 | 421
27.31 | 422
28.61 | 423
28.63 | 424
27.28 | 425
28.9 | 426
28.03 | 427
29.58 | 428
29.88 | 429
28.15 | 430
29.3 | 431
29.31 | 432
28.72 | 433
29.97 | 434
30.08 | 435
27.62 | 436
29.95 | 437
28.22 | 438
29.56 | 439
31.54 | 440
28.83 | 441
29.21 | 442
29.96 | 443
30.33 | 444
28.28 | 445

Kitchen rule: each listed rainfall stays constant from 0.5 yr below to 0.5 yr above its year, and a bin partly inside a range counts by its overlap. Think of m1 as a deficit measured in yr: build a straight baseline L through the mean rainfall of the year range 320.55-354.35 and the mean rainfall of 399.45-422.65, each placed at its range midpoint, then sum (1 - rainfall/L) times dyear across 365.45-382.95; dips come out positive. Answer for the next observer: 1.1 yr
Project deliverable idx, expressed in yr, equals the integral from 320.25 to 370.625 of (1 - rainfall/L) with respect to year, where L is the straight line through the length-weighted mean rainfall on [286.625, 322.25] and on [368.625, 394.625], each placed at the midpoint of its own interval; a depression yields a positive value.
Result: 1.5 yr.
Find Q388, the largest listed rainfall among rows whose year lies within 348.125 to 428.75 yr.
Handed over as 30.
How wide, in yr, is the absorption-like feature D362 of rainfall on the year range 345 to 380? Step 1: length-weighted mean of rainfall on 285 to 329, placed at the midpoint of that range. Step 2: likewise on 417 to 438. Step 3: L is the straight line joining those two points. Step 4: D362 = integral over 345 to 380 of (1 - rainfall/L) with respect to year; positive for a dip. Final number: 3.62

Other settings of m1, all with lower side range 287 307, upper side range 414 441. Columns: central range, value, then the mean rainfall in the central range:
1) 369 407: 2.9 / 27.4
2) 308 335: 0.2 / 30.9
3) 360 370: 0.9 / 27.5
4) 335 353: 1.7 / 27.8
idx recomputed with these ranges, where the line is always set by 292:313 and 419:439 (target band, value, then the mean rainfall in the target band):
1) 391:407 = 0.6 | 28.3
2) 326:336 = 0.6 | 29.1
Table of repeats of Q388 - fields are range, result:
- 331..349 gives 29.94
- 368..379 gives 29.07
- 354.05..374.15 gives 29.25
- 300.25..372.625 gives 33.57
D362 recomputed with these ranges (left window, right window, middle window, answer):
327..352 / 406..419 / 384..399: 0.3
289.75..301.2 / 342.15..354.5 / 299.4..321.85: -0.8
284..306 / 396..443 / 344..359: 1.4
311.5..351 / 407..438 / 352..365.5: 0.7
